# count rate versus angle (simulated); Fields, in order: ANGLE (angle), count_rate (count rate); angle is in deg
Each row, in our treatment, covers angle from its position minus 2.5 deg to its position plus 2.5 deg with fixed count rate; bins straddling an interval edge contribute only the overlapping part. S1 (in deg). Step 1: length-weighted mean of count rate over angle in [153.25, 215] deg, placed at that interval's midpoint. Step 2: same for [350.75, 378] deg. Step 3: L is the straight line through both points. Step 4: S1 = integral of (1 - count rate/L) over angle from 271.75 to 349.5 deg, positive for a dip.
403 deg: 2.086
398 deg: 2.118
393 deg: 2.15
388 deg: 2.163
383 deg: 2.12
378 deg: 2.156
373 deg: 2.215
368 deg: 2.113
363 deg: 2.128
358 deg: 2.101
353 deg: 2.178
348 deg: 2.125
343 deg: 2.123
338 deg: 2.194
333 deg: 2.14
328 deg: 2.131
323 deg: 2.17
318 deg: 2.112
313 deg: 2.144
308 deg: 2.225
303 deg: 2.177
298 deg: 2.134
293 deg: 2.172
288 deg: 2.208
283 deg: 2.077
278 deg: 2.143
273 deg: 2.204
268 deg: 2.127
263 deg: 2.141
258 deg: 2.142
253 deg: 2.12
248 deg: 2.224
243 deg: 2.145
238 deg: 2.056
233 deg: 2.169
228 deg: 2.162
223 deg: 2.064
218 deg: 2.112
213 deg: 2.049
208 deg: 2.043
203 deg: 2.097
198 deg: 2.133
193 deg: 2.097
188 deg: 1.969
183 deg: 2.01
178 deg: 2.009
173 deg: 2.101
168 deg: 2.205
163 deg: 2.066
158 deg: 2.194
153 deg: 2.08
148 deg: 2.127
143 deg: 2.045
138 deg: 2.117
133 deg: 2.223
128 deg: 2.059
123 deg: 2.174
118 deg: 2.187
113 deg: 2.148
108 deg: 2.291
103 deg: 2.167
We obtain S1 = -1.0 deg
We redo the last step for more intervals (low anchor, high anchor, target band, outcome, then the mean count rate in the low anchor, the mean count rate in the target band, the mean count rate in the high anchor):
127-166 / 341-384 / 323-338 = -0.1 deg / 2.12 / 2.15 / 2.14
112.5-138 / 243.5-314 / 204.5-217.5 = 0.6 deg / 2.15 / 2.06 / 2.16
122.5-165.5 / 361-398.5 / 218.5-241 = 0.2 deg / 2.12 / 2.11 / 2.15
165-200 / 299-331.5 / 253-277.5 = -0.3 deg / 2.07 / 2.15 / 2.16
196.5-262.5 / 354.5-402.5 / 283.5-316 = -0.6 deg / 2.12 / 2.17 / 2.14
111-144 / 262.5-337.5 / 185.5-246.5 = 1.5 deg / 2.14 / 2.09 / 2.16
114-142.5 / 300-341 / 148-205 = 1.6 deg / 2.14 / 2.09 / 2.16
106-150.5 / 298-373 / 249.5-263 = 0.1 deg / 2.15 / 2.14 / 2.15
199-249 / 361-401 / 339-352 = 0.0 deg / 2.11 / 2.14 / 2.14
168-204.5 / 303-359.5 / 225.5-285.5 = -1.0 deg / 2.07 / 2.14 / 2.15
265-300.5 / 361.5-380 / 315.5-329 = 0.1 deg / 2.15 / 2.14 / 2.15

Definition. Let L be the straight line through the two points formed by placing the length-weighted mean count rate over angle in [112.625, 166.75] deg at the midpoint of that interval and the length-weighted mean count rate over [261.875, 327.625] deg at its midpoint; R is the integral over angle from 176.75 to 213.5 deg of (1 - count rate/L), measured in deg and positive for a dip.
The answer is 1.5 deg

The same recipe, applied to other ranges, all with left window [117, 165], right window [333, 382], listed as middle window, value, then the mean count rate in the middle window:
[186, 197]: 0.42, 2.05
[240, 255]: -0.17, 2.16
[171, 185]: 0.60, 2.04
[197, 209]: 0.23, 2.09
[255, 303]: -0.26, 2.15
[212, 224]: 0.30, 2.08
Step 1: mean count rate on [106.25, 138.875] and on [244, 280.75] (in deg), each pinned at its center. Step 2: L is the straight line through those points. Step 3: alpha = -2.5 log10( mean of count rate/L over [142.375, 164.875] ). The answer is 0.03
